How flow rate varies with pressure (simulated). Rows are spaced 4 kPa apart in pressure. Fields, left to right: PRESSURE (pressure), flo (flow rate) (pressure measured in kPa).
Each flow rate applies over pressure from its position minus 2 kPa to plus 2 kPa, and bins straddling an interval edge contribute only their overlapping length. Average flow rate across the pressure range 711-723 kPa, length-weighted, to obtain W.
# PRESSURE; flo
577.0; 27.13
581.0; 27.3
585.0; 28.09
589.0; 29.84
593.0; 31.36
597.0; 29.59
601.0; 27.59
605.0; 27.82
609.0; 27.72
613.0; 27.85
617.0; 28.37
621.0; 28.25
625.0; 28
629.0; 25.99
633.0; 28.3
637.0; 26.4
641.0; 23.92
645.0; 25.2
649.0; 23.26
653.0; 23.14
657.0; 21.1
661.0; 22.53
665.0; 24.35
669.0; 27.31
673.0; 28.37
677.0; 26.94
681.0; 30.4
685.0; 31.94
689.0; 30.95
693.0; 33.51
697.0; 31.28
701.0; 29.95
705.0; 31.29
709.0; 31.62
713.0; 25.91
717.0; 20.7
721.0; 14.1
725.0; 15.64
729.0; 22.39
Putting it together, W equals 20.2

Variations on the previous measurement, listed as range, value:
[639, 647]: 24.6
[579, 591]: 28.4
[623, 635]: 27.4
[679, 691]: 31.1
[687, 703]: 31.4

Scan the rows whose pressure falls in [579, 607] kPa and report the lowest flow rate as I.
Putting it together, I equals 27.3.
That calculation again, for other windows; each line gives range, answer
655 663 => 21.1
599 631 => 25.99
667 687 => 26.94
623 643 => 23.92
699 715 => 25.91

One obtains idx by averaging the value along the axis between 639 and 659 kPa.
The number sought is 23.3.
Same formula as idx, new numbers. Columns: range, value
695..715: 30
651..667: 22.8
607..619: 28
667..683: 28.3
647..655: 23.2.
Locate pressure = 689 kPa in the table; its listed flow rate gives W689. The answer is 30.95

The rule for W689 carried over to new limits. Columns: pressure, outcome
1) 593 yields 31.36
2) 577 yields 27.13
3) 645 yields 25.2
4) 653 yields 23.14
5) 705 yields 31.29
